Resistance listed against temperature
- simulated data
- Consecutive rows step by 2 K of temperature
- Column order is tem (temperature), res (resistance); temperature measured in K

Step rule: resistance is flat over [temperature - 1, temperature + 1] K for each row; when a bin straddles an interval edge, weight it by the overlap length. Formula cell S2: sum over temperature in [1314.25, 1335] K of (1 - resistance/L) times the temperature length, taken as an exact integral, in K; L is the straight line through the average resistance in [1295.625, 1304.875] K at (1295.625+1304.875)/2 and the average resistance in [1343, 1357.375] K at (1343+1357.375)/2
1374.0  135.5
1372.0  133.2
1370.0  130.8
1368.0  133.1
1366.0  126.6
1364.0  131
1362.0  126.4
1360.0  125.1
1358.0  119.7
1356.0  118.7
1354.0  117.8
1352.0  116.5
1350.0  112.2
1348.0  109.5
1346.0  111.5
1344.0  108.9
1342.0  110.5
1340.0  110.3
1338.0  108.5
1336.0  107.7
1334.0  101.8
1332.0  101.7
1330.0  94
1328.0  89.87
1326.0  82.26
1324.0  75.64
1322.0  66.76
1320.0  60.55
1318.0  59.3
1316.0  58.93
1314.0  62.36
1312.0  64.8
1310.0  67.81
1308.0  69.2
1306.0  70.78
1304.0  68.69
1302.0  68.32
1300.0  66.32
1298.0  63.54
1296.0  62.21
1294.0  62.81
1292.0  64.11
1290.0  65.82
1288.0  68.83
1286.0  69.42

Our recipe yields 2.7 K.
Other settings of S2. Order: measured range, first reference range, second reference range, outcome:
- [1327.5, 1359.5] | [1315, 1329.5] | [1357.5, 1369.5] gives -3.1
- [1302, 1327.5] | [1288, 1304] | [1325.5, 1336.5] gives 4.3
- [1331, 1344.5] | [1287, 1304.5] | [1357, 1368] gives -0.4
